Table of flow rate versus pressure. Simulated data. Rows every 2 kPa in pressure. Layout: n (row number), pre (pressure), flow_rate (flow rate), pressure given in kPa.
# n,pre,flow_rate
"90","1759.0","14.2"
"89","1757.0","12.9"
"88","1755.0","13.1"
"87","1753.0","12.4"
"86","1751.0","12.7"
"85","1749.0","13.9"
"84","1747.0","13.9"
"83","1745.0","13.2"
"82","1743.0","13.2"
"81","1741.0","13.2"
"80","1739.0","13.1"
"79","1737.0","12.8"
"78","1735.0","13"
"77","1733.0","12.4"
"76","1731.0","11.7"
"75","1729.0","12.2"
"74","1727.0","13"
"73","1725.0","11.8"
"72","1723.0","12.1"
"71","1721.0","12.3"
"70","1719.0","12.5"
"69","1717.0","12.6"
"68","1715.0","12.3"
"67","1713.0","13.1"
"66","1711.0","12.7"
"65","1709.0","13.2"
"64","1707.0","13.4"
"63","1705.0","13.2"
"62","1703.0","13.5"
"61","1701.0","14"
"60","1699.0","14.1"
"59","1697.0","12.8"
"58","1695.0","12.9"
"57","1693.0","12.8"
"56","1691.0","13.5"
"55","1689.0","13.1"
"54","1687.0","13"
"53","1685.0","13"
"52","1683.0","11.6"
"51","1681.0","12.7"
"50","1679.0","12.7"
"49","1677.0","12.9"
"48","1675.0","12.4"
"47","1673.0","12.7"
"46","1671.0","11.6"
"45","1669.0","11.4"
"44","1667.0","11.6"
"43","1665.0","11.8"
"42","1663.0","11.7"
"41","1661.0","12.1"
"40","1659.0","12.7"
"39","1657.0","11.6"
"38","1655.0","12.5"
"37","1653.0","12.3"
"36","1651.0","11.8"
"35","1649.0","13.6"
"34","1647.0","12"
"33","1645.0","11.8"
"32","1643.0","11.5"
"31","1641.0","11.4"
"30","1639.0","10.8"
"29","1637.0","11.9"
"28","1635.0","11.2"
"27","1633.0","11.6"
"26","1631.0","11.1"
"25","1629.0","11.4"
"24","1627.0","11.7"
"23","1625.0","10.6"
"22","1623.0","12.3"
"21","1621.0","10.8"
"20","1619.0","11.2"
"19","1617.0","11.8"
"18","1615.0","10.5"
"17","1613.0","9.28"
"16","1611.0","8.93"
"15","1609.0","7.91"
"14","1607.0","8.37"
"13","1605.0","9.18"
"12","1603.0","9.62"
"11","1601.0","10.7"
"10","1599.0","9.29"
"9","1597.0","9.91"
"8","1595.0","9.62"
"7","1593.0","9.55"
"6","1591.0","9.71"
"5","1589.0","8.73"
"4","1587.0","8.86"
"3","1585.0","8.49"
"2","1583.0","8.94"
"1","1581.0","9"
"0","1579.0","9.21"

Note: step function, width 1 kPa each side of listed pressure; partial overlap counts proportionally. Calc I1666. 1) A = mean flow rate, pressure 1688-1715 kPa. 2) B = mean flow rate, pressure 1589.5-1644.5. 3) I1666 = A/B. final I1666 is 1.27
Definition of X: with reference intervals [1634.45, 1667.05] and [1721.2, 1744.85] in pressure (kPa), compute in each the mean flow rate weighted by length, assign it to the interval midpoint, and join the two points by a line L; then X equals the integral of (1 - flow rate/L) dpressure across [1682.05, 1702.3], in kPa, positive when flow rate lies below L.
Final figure -1.4 kPa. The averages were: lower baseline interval 11.9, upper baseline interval 12.6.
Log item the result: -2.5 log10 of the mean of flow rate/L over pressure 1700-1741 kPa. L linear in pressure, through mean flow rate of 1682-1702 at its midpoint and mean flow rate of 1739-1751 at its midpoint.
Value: 0.04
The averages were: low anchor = 13.1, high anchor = 13.4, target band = 12.8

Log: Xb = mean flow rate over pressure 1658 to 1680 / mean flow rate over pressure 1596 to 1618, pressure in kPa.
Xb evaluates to 1.27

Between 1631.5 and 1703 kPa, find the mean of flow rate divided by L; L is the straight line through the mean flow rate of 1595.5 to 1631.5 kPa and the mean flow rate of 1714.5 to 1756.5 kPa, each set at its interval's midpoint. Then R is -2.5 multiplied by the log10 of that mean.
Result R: -0.09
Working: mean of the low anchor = 10.2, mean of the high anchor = 12.7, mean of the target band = 12.3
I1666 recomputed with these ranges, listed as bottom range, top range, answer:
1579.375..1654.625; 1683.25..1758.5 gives 1.23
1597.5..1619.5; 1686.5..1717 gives 1.36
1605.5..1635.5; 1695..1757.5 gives 1.22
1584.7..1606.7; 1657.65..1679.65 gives 1.29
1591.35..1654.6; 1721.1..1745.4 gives 1.17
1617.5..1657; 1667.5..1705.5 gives 1.10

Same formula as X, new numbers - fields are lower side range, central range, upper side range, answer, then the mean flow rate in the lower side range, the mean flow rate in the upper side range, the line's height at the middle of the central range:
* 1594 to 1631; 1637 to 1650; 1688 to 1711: -0.63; 10.2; 13.3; 11.3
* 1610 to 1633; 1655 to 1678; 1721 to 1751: -0.82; 10.9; 12.8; 11.6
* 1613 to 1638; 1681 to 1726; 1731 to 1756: -1.69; 11.3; 13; 12.4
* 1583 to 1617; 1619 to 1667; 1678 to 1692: -2.81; 9.35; 12.8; 11.1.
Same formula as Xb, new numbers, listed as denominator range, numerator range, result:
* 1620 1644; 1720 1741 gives 1.10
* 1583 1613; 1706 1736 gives 1.36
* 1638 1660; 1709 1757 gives 1.06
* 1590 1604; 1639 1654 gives 1.23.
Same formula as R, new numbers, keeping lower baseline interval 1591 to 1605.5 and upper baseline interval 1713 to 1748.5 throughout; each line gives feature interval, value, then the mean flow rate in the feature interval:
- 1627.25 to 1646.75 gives -0.08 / 11.4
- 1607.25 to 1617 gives 0.07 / 9.37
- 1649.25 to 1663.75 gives -0.11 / 12.2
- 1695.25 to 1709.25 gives -0.12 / 13.4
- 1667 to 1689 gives -0.08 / 12.4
